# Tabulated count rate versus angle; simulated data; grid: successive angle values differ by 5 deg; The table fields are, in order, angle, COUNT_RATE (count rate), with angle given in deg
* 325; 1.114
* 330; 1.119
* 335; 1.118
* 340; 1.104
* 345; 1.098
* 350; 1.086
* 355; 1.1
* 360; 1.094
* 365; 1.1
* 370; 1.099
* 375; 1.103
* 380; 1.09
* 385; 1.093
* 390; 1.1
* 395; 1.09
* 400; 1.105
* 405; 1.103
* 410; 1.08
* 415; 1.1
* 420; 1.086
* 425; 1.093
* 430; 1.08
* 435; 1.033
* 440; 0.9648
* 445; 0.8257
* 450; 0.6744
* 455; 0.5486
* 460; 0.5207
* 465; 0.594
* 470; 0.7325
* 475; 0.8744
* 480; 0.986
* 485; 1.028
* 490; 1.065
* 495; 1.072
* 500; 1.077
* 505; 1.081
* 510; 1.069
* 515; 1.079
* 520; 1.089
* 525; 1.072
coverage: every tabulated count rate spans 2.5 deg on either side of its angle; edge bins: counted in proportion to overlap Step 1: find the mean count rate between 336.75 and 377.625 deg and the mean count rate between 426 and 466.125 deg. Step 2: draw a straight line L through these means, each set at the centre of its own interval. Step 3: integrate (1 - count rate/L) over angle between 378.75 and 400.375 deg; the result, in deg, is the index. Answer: -2.3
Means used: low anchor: 1.1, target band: 1.09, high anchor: 0.798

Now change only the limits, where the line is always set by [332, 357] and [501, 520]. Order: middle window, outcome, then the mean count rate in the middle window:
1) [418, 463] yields 9.27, 0.864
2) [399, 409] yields -0.06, 1.1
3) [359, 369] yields 0.01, 1.1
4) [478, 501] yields 0.77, 1.04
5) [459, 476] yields 6.38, 0.677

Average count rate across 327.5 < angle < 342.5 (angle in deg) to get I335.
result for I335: 1.11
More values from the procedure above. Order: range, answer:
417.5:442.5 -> 1.05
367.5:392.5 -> 1.1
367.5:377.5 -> 1.1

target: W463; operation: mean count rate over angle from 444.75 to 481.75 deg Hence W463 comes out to 0.708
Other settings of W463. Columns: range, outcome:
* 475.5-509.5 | 1.04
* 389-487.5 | 0.928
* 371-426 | 1.09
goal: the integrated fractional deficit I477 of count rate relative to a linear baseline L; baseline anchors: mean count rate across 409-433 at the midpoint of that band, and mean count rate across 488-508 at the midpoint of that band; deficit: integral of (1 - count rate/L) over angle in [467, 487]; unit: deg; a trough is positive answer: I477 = 3.4 deg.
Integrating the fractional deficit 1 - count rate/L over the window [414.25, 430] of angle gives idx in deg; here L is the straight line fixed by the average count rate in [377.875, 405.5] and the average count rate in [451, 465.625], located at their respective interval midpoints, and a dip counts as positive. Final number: -4.4 deg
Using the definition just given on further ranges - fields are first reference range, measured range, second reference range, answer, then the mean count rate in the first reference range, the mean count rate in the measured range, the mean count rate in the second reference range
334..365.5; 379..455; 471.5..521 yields 3.8 deg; 1.1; 1.02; 1.03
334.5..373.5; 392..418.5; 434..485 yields -4.3 deg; 1.1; 1.1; 0.78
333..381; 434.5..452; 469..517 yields 3.1 deg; 1.1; 0.862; 1.01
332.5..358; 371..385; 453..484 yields -1.3 deg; 1.1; 1.1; 0.727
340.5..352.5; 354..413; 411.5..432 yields -0.2 deg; 1.09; 1.1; 1.09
